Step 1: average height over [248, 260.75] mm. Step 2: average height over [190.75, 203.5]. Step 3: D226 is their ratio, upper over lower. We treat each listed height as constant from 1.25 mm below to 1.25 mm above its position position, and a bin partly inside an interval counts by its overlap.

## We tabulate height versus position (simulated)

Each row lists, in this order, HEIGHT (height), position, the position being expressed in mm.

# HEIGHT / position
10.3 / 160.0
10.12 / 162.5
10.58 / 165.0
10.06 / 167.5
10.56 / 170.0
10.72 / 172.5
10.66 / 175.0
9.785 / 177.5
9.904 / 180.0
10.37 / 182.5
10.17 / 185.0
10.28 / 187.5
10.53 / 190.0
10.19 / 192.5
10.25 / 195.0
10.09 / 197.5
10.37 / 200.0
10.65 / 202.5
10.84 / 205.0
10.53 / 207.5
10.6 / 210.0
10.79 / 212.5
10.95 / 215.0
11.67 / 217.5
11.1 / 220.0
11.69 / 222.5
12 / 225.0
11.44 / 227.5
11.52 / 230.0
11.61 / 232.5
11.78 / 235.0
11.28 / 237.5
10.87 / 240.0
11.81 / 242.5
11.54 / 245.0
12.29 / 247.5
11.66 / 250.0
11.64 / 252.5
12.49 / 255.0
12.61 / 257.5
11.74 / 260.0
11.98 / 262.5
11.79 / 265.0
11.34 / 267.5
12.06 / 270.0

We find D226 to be 1.17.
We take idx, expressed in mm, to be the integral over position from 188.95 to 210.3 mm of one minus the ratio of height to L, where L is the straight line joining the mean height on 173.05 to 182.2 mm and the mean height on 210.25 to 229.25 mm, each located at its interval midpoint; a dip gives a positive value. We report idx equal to 0.69 mm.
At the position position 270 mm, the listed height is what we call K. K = 12.06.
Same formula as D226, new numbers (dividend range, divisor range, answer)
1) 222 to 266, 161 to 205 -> 1.14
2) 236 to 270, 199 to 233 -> 1.06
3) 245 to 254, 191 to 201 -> 1.16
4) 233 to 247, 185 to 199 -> 1.12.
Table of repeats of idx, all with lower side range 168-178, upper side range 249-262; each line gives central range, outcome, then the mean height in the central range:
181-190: 0.3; 10.3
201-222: 0.5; 10.9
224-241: 0.1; 11.5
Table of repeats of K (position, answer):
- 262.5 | 11.98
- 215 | 10.95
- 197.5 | 10.09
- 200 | 10.37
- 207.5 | 10.53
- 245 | 11.54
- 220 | 11.1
